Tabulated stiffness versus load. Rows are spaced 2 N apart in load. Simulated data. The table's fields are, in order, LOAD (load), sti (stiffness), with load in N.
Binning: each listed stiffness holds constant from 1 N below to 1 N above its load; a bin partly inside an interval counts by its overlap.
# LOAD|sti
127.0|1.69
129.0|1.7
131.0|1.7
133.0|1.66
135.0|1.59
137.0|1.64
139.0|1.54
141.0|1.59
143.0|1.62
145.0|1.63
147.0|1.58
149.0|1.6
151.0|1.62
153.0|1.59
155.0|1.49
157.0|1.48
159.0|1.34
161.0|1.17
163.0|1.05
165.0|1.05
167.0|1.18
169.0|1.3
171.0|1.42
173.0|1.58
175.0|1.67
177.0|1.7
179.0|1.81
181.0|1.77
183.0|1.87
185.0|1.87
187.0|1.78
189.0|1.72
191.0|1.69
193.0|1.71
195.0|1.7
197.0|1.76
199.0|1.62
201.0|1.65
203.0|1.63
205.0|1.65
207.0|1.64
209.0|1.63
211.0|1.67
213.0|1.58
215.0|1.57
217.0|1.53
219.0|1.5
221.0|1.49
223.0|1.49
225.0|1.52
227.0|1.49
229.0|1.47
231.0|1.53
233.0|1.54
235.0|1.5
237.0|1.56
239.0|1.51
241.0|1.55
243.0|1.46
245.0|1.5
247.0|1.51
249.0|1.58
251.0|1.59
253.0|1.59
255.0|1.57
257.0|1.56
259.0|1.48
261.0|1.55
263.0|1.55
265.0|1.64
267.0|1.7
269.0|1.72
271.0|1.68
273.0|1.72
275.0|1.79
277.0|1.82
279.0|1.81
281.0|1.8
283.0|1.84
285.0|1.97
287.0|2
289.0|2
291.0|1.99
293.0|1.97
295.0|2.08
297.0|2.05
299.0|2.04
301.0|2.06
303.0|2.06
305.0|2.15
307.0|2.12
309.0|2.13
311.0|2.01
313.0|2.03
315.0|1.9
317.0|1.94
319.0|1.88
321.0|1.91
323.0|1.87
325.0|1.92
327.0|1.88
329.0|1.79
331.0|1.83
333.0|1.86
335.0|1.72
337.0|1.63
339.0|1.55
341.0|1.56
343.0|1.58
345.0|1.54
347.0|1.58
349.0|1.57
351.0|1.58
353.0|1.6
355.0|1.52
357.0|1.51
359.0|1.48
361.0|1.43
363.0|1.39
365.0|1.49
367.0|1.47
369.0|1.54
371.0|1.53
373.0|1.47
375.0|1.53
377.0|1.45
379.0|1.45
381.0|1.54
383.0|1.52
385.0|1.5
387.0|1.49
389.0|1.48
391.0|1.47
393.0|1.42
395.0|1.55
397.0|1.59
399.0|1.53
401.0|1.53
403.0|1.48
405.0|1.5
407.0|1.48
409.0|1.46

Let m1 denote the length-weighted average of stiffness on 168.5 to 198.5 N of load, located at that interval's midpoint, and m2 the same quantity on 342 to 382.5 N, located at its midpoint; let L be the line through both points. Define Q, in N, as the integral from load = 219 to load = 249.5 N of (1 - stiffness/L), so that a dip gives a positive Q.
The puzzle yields 2.44 N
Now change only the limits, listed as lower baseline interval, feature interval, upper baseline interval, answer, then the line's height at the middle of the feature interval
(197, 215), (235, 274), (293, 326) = 5.0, 1.81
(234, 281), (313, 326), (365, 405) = -3.0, 1.56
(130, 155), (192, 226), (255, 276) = 0.3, 1.62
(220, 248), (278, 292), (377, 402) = -3.8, 1.51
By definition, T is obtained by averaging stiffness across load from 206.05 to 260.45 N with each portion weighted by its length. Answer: 1.54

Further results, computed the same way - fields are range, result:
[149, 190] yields 1.52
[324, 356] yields 1.67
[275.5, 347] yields 1.89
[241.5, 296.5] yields 1.72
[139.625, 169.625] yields 1.42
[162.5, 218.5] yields 1.6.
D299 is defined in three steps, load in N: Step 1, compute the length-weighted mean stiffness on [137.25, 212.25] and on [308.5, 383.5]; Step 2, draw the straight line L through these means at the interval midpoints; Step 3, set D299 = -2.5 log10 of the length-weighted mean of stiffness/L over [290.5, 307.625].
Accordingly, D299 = -0.25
